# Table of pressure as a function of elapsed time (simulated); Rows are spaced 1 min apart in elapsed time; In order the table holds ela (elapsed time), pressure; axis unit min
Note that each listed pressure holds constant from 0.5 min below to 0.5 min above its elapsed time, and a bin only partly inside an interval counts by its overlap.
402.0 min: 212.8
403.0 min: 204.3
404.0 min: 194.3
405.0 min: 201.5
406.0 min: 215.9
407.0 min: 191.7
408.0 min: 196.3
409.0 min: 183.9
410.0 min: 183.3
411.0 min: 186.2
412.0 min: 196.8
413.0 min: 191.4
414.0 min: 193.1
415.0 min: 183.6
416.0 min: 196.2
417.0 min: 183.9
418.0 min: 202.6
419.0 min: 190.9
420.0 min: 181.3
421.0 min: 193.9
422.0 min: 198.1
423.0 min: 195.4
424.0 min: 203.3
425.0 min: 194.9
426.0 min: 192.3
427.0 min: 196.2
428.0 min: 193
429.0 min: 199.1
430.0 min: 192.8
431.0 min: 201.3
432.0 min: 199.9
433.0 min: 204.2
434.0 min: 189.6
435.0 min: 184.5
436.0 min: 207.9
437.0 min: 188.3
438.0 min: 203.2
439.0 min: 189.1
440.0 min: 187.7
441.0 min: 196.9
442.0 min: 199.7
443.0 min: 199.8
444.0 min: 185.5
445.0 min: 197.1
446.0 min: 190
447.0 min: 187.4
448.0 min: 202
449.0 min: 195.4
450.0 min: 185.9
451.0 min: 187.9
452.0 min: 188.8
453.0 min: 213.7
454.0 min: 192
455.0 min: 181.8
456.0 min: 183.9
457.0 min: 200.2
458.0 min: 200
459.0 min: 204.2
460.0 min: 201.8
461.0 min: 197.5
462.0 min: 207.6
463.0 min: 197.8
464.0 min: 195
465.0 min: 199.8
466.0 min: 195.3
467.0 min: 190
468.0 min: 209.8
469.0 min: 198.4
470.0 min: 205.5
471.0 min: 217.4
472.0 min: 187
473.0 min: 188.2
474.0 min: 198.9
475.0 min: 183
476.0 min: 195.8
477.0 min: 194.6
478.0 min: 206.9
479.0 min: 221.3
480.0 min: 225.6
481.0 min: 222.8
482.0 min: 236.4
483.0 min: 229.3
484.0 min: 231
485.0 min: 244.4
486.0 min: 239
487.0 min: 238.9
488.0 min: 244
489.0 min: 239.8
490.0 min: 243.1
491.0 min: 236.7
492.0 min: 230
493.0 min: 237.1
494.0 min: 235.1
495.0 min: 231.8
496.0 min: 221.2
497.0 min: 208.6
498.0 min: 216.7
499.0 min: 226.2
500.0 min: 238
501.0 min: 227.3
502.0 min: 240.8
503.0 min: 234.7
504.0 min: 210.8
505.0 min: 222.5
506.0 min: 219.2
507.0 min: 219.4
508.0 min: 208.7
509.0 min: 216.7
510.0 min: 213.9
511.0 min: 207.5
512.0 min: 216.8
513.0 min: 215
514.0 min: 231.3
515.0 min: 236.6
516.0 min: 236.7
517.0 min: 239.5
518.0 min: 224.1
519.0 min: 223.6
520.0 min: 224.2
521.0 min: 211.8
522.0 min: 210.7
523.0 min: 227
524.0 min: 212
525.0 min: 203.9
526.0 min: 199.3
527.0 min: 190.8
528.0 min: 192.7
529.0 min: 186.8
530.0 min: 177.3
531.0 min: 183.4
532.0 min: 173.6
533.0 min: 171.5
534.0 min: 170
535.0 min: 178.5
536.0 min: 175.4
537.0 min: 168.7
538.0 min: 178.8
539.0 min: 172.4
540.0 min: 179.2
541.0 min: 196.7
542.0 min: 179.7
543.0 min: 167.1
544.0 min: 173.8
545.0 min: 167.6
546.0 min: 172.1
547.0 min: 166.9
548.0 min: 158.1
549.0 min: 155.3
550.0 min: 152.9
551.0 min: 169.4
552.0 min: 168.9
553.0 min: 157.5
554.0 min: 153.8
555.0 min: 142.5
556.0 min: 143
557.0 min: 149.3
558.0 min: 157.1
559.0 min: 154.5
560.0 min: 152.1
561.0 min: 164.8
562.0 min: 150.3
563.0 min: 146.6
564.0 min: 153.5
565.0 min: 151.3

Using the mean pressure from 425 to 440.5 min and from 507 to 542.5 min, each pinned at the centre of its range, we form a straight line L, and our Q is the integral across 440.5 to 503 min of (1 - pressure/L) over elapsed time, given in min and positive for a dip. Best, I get -3.9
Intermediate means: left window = 195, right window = 201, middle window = 210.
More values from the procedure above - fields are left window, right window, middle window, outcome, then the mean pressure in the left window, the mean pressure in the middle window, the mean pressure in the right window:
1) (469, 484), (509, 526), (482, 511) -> -2.0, 208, 229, 220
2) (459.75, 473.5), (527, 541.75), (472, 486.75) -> -1.5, 199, 215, 179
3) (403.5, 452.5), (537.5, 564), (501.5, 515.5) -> -3.8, 194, 221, 163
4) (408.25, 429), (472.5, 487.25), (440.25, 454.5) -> 0.7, 192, 194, 217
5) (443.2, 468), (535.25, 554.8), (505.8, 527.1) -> -4.9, 195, 218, 169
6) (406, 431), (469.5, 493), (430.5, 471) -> 2.1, 193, 196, 220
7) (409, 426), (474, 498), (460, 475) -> 1.2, 192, 199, 225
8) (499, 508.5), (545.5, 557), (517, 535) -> -0.5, 225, 200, 158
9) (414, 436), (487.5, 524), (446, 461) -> 0.8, 194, 195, 226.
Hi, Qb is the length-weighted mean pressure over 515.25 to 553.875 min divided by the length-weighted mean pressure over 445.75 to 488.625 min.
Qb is 0.9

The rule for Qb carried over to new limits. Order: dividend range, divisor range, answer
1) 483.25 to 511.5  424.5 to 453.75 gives 1.17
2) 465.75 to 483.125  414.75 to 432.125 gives 1.06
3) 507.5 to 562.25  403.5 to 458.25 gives 0.96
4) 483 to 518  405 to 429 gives 1.18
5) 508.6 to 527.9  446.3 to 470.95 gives 1.10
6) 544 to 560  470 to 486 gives 0.74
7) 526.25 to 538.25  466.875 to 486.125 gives 0.85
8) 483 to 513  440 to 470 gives 1.16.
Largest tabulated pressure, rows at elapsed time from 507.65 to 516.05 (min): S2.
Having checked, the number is 236.7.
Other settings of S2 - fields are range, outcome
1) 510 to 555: 239.5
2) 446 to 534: 244.4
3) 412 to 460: 213.7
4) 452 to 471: 217.4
